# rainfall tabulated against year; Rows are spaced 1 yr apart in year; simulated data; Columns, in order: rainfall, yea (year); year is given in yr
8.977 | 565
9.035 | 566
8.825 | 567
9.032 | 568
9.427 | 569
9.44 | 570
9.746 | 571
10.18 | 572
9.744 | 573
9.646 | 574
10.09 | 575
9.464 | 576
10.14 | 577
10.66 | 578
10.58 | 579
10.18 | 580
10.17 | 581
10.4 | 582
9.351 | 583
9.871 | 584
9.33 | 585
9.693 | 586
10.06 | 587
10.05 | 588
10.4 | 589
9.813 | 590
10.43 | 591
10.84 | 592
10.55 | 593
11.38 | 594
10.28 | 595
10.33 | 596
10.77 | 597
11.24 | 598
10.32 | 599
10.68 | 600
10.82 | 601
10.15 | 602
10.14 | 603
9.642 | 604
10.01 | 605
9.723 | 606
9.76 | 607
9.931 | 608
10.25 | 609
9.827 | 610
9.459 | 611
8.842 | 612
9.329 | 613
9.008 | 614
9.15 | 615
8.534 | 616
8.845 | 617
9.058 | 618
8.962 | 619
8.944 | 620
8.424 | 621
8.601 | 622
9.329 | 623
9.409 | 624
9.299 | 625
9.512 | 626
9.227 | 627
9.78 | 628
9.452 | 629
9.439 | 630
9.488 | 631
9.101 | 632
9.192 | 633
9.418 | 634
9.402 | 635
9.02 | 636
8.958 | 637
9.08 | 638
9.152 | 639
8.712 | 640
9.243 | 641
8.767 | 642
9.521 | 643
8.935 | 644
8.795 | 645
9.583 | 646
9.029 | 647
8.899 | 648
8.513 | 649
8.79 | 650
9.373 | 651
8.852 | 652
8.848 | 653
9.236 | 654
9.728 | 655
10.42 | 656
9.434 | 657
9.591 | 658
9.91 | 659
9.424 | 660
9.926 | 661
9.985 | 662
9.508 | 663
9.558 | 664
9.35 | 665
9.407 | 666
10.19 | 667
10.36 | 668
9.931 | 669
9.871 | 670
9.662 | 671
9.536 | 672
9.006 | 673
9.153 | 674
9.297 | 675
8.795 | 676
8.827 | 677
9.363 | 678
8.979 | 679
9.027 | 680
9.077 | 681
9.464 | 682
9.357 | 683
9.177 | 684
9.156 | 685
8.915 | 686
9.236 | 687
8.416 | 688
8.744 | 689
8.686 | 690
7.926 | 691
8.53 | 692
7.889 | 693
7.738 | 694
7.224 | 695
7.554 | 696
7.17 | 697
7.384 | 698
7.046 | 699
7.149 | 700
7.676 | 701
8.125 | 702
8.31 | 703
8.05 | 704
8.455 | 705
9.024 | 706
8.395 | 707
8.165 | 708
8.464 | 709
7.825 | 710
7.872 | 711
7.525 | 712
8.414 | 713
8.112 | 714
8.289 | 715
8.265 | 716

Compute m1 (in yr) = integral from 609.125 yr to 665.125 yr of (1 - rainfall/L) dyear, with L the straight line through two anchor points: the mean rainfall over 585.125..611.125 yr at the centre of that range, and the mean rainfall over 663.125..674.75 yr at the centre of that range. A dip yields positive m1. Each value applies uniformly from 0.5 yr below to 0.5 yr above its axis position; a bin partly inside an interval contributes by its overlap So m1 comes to 3.7 yr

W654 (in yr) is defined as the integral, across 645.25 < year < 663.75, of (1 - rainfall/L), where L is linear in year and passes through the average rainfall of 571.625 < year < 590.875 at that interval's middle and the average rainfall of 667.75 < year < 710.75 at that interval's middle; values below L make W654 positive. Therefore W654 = -0.7 yr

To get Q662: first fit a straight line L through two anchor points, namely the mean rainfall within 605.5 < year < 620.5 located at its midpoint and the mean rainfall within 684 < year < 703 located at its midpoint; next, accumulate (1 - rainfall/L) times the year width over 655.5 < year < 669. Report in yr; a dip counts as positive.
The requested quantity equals -1.9 yr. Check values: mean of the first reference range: 9.31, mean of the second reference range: 8.07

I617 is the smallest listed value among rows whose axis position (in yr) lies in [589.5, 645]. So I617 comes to 8.424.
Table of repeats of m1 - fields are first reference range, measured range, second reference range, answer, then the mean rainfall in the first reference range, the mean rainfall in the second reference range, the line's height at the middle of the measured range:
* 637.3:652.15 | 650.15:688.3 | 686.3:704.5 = -4.1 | 9.02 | 7.95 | 8.5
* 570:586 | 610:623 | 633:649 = 0.6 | 9.94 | 9.09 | 9.42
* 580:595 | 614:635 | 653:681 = 1.5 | 10.2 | 9.52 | 9.87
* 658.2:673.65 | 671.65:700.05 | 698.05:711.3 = 0.9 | 9.7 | 8.02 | 8.84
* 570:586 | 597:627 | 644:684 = 0.5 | 9.94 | 9.38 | 9.72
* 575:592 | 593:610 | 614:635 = -1.2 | 10.1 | 9.16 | 9.67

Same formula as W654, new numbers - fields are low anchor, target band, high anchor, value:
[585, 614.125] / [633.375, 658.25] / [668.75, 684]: 1.2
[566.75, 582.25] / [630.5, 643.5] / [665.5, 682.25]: 0.6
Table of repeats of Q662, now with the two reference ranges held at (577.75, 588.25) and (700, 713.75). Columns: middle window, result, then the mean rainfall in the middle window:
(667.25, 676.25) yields -0.9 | 9.55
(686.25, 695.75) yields 0.1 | 8.26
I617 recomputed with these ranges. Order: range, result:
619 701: 7.046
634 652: 8.513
